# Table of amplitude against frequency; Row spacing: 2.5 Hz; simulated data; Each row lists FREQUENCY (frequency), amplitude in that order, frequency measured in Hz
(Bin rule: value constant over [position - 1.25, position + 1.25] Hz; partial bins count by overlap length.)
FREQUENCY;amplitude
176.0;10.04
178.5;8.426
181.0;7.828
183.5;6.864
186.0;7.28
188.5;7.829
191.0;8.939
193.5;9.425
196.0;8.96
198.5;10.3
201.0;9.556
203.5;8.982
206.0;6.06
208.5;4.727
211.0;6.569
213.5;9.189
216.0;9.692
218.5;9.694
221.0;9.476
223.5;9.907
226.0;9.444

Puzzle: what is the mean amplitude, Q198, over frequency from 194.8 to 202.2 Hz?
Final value 9.61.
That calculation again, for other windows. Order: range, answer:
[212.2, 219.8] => 9.51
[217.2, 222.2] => 9.59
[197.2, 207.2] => 8.74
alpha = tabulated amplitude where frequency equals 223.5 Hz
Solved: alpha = 9.907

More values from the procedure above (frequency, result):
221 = 9.476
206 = 6.06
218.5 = 9.694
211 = 6.569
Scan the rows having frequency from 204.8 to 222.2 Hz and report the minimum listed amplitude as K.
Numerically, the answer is 4.727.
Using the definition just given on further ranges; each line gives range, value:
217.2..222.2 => 9.476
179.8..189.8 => 6.864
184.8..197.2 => 7.28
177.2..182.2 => 7.828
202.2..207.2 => 6.06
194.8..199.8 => 8.96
